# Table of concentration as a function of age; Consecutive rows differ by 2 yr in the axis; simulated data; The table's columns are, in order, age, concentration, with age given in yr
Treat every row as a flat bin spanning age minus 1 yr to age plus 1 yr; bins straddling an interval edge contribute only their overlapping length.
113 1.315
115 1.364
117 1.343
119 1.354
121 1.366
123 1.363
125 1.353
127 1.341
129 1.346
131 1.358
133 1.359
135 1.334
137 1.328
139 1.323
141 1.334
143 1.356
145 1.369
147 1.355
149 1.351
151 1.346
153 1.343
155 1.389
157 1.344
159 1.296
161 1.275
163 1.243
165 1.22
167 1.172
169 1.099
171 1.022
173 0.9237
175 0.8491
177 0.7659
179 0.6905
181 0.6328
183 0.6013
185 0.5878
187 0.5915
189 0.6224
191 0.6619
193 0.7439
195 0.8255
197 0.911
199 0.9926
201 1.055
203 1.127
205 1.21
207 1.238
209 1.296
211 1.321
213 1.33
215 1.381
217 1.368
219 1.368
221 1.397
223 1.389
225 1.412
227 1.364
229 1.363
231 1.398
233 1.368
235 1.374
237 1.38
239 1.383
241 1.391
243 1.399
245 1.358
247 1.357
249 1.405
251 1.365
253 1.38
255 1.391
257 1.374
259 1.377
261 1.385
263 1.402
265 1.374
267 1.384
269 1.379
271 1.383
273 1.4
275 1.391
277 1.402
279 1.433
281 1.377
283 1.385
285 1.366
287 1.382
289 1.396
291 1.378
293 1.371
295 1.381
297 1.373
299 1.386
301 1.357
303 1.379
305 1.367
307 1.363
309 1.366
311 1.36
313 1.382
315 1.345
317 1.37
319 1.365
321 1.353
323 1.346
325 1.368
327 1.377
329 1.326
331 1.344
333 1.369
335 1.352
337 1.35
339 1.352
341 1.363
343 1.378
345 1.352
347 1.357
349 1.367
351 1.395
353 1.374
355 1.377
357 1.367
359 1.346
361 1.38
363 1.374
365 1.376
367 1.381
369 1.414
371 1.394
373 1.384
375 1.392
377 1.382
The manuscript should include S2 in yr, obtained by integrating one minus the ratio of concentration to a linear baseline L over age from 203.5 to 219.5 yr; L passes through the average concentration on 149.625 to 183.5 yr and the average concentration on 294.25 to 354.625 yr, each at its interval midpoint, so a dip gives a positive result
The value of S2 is -2.0 yr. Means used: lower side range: 1.08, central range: 1.31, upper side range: 1.36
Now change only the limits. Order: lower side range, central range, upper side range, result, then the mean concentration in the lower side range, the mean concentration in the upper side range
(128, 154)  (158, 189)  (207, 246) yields 9.9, 1.35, 1.37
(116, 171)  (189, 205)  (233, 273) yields 5.3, 1.32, 1.38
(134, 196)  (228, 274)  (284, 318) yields -4.5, 1.06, 1.37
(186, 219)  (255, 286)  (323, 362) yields -4.8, 1.05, 1.36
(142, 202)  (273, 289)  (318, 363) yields -1.9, 1.02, 1.36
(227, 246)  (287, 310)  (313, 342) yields -0.2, 1.38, 1.36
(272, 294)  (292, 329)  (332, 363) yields 0.4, 1.39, 1.37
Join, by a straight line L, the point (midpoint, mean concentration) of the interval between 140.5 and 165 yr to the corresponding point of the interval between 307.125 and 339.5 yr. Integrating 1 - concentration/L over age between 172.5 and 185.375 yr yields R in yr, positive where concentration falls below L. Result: 5.9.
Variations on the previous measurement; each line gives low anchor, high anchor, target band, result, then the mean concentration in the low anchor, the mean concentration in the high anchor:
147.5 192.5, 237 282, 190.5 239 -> -1.2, 1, 1.39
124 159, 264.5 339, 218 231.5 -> -0.2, 1.35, 1.37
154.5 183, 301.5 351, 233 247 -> -2.3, 1.04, 1.36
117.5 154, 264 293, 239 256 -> 0.0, 1.35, 1.39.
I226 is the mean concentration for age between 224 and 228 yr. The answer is 1.39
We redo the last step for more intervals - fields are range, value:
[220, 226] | 1.4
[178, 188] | 0.621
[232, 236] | 1.37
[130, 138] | 1.34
